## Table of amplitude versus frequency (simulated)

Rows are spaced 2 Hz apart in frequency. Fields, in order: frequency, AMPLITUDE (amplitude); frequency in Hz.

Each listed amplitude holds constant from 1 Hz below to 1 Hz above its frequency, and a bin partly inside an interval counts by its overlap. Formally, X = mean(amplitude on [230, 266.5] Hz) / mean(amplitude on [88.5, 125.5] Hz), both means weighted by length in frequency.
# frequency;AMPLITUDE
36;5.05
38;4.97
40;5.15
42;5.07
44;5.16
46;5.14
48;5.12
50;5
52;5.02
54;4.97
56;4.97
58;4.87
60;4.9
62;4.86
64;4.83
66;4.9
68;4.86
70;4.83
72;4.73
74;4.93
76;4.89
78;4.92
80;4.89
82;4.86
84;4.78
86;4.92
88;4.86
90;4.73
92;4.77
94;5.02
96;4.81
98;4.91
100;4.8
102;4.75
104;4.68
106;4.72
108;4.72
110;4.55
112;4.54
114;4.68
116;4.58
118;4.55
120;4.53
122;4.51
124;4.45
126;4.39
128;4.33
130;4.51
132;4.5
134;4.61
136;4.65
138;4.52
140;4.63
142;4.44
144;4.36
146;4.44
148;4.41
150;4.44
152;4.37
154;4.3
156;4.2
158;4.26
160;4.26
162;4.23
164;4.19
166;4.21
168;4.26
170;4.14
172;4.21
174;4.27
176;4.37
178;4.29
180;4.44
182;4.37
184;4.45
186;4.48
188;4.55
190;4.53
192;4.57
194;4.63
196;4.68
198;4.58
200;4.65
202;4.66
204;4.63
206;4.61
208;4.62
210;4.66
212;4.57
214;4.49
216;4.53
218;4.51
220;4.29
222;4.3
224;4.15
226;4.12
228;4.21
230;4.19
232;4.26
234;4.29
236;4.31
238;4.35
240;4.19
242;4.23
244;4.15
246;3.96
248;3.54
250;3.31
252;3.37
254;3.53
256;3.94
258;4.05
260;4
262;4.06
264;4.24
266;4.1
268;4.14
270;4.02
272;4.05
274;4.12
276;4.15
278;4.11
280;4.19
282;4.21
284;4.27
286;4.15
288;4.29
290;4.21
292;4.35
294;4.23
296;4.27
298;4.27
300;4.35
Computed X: 0.85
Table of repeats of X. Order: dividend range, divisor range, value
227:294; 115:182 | 0.93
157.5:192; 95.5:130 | 0.94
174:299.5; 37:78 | 0.86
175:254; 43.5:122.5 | 0.90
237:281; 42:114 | 0.82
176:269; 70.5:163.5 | 0.93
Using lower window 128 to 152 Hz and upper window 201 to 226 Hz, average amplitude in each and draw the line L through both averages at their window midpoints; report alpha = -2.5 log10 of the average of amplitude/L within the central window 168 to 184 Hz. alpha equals 0.04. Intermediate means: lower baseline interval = 4.49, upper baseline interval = 4.49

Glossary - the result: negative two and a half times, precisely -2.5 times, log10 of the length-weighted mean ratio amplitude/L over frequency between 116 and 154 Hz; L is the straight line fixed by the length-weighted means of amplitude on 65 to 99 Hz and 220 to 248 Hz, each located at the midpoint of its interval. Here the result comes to 0.035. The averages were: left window 4.86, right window 4.19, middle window 4.48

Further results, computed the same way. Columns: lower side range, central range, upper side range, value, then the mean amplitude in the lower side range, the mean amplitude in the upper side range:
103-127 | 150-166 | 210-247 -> 0.05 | 4.58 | 4.29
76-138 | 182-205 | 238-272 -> -0.08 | 4.68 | 3.94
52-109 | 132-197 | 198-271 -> 0.02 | 4.85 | 4.21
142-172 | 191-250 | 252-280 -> -0.06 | 4.29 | 4.02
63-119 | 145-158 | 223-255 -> 0.03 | 4.79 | 4.01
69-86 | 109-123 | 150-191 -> 0.02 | 4.86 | 4.32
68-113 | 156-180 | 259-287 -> 0.07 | 4.8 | 4.13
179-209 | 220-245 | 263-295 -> 0.04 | 4.56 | 4.18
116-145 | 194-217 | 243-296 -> -0.09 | 4.5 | 4.03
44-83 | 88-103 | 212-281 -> -0.01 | 4.93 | 4.11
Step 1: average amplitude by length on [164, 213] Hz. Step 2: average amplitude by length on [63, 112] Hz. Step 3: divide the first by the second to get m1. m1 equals 0.93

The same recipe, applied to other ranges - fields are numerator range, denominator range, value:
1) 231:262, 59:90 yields 0.82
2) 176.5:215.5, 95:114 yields 0.96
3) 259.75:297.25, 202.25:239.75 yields 0.95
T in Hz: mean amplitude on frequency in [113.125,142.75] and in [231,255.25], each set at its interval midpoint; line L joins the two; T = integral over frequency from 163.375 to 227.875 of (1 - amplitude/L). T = -3.8 Hz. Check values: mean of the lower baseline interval 4.53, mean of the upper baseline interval 3.96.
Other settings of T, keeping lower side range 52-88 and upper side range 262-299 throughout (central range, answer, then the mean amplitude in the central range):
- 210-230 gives 0.11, 4.36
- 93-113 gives 0.09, 4.75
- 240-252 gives 1.31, 3.83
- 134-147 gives 0.37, 4.51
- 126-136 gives 0.39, 4.49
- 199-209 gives -0.44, 4.63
